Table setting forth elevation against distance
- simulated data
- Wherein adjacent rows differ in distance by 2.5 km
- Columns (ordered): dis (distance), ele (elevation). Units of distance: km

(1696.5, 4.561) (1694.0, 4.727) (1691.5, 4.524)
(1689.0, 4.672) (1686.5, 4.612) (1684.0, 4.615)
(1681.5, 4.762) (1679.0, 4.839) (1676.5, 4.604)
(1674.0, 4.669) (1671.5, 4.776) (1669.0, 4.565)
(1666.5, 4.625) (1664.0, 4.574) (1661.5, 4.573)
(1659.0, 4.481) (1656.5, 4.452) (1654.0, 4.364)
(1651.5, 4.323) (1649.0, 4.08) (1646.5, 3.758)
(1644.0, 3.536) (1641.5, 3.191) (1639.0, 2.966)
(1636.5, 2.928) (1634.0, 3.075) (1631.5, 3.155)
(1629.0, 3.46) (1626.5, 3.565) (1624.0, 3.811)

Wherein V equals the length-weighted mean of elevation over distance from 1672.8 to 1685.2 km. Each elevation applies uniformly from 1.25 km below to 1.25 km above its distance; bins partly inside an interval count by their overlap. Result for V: 4.7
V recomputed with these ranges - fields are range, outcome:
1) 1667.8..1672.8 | 4.67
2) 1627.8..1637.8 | 3.15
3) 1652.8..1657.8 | 4.41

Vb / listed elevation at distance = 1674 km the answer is 4.669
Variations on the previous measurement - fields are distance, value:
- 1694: 4.727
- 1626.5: 3.565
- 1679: 4.839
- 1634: 3.075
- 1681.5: 4.762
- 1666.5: 4.625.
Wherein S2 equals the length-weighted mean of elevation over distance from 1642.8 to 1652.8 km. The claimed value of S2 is 3.93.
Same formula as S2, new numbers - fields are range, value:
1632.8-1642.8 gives 3.04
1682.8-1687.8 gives 4.61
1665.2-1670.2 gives 4.6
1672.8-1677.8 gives 4.64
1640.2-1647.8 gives 3.5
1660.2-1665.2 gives 4.57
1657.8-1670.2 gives 4.56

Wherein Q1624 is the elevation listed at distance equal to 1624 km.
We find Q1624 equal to 3.811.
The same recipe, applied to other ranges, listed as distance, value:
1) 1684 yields 4.615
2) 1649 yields 4.08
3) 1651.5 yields 4.323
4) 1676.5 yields 4.604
